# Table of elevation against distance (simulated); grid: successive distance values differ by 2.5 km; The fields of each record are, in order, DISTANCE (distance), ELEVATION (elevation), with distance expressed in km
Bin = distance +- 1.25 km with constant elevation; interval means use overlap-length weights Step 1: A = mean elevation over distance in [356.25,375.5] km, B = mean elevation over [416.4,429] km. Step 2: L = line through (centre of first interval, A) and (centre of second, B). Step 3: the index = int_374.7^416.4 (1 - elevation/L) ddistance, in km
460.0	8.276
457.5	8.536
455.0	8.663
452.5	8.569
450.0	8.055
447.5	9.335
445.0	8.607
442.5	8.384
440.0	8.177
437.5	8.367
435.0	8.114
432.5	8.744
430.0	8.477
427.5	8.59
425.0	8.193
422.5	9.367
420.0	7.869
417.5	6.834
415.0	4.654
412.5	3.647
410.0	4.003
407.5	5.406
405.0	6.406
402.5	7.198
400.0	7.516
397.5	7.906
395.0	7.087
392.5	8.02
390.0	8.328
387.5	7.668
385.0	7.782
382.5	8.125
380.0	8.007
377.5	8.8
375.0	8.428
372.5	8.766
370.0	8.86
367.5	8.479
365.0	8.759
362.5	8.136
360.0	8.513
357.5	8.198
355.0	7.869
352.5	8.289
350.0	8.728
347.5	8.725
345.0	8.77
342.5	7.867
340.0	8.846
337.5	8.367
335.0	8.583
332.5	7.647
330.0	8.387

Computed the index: 6.96 km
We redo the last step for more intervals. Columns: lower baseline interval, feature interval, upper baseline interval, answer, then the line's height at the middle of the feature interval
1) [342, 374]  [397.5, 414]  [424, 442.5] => 5.0 km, 8.42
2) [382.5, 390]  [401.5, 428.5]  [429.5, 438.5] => 5.5 km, 8.21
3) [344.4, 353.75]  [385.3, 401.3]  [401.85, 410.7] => -3.4 km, 6.41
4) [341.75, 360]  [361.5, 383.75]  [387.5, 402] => -1.2 km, 8.06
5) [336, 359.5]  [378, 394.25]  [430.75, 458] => 0.9 km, 8.45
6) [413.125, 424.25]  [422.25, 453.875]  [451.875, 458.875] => -2.8 km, 7.85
